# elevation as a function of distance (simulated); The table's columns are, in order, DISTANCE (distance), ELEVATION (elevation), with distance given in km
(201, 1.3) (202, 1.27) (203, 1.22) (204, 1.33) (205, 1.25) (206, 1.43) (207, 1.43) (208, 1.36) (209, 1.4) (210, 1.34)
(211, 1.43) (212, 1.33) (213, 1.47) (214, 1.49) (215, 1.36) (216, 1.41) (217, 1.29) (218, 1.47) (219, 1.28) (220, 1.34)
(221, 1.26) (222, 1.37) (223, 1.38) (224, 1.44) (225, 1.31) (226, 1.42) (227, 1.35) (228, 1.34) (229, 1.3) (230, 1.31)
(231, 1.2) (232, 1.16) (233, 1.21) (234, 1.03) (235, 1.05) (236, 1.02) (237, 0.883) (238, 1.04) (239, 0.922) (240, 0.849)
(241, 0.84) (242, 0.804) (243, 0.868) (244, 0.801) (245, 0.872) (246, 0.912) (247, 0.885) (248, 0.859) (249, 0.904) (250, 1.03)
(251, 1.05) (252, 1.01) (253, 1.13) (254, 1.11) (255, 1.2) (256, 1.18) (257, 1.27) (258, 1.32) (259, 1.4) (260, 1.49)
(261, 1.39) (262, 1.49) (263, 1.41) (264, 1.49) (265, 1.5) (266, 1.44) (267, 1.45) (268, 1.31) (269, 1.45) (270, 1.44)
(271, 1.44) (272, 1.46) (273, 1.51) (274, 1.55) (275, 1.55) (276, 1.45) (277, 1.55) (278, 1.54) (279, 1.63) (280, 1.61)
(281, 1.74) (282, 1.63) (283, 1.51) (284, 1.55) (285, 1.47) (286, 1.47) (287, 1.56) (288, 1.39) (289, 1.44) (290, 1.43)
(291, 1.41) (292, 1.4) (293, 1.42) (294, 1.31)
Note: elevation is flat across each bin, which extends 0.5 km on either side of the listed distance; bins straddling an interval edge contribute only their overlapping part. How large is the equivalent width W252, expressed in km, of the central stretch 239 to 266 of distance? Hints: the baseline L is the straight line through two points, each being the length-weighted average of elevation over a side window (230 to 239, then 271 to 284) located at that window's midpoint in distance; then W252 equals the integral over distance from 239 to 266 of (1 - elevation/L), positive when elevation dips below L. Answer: 3.6 km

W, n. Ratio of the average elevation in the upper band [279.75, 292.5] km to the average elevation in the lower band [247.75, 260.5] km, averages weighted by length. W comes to 1.30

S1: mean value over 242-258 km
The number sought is 1.01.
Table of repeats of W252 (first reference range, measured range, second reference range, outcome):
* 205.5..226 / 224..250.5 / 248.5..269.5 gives 5.63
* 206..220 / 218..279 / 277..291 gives 9.46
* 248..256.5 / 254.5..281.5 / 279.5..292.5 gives -3.91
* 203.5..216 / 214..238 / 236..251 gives -2.40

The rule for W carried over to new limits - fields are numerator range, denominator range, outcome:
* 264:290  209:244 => 1.23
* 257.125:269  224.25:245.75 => 1.32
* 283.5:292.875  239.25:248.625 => 1.70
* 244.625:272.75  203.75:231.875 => 0.92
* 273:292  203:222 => 1.11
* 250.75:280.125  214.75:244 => 1.18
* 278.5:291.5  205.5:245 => 1.24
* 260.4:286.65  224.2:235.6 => 1.20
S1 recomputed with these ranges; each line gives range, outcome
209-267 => 1.21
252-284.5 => 1.44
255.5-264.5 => 1.38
